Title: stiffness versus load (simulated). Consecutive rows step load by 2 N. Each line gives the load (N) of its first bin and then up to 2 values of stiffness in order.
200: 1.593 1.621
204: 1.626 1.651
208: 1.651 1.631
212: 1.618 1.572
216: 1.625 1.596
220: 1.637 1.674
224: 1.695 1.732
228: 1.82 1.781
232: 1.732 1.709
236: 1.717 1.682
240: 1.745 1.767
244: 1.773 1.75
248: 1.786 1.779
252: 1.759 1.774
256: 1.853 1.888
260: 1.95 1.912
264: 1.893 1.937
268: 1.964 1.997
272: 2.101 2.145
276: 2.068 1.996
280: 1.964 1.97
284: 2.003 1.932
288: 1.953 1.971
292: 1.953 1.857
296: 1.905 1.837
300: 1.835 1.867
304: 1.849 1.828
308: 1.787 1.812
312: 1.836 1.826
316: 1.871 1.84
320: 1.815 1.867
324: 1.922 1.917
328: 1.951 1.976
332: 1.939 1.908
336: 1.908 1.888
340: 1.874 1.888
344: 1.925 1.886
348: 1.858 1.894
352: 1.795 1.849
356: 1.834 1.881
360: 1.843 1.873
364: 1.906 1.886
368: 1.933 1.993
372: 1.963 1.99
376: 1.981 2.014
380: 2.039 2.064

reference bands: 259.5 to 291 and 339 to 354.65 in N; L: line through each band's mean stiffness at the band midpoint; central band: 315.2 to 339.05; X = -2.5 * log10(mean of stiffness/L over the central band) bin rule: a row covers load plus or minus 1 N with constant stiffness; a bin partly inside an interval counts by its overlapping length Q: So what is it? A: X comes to 0.00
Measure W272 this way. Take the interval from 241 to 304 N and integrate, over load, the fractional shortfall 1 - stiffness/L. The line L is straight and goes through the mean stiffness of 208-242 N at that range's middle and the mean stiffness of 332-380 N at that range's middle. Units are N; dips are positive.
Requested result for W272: -5.0 N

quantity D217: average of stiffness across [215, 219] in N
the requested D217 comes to 1.61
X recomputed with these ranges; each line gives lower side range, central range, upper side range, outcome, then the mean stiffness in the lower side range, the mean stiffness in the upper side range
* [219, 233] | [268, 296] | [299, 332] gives -0.10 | 1.72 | 1.86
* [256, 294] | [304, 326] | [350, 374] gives 0.05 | 1.97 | 1.89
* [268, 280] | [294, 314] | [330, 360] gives 0.08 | 2.05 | 1.88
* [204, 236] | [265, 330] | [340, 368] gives -0.08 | 1.67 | 1.87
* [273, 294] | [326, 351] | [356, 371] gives 0.01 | 1.99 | 1.9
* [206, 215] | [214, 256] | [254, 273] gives 0.02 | 1.62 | 1.93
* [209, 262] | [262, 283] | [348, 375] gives -0.12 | 1.74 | 1.89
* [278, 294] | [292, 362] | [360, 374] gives 0.04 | 1.96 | 1.92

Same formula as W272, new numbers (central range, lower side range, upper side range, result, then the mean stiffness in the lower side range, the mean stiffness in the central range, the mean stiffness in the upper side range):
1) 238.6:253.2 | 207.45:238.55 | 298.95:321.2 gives -0.4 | 1.68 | 1.76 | 1.83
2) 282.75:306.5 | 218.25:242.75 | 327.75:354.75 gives -1.1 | 1.72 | 1.9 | 1.89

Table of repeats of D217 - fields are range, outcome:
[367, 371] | 1.96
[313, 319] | 1.85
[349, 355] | 1.85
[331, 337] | 1.92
